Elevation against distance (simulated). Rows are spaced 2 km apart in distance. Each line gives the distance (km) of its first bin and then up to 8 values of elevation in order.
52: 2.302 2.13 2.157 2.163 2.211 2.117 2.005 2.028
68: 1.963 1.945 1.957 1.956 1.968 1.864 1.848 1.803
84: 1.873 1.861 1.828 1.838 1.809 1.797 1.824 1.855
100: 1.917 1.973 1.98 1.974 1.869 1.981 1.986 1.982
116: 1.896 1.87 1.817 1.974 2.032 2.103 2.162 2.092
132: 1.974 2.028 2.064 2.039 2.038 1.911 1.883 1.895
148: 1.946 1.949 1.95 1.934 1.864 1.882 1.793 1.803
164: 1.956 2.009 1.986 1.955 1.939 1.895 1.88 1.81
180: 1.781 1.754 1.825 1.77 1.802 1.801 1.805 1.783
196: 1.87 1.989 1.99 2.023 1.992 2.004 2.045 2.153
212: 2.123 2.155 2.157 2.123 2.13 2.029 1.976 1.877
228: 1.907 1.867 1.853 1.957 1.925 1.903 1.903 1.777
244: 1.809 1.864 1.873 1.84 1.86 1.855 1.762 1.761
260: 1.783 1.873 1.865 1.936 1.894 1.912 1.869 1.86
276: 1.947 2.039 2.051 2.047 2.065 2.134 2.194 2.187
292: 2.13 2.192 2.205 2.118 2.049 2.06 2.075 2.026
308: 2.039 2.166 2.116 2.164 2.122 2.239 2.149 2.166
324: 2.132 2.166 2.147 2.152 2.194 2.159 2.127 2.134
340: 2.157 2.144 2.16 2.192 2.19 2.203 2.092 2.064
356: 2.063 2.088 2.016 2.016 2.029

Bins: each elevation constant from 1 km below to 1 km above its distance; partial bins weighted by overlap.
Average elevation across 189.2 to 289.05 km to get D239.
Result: 1.94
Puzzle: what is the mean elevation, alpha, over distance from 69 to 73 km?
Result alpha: 1.95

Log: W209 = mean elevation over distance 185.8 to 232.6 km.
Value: 1.97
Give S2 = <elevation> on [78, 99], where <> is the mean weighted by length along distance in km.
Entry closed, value 1.84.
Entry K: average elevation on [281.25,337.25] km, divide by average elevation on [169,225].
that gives 1.09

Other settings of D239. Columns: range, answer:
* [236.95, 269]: 1.85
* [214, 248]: 1.95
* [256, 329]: 2.05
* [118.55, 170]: 1.96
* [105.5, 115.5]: 1.95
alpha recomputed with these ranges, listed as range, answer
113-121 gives 1.89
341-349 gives 2.17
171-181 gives 1.86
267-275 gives 1.88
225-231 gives 1.88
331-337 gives 2.16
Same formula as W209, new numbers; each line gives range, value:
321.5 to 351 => 2.16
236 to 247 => 1.86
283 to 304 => 2.13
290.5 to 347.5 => 2.14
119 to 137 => 2.03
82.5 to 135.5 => 1.93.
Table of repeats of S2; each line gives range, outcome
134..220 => 1.94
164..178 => 1.94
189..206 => 1.91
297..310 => 2.07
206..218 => 2.12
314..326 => 2.16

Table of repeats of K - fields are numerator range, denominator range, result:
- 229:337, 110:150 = 1.01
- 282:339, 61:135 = 1.10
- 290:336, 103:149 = 1.08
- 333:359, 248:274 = 1.15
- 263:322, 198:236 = 1.02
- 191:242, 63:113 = 1.04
